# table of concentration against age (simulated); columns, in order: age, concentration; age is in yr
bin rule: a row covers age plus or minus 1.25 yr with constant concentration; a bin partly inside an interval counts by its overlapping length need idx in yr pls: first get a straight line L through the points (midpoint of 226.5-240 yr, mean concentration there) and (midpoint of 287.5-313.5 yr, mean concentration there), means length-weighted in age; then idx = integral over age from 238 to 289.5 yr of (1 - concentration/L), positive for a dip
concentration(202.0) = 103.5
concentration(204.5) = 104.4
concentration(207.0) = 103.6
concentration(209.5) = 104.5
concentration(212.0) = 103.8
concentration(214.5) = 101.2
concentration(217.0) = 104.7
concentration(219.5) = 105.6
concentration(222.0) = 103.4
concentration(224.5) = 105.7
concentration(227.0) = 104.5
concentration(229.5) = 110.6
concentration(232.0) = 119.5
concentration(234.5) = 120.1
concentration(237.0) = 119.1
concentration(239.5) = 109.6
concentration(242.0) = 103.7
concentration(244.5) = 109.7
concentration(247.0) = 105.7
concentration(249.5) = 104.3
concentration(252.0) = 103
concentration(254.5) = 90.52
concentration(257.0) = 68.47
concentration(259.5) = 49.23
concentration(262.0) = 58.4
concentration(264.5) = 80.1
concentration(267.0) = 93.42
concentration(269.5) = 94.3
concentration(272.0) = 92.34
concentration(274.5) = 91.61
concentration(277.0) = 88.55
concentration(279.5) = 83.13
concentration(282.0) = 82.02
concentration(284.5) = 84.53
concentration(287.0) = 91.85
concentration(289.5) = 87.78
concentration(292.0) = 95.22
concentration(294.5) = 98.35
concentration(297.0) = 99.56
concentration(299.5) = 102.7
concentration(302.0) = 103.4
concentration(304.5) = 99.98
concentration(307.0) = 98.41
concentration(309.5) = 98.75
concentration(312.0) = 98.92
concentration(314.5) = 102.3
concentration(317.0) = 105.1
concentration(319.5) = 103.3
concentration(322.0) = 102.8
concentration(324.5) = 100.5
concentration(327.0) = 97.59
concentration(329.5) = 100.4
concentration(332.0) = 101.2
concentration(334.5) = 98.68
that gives 8.6 yr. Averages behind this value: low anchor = 115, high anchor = 98.2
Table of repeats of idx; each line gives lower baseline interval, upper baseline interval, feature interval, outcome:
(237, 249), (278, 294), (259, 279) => 2.8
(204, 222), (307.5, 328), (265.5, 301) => 3.6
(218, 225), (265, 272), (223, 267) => 0.5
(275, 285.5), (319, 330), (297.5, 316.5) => -1.3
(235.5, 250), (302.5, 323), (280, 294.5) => 2.1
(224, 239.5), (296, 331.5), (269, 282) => 2.2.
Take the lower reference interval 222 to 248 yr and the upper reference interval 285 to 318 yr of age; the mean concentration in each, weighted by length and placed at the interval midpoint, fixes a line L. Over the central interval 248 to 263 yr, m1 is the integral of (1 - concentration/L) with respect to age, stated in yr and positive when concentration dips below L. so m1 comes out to 3.8 yr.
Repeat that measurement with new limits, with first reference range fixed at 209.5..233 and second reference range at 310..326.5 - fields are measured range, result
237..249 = -0.3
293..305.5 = 0.2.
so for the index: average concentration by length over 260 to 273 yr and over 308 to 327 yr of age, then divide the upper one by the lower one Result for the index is 1.24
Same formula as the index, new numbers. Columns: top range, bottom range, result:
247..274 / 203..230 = 0.81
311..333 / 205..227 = 0.97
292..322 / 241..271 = 1.14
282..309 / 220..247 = 0.87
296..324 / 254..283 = 1.26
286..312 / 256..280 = 1.22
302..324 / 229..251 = 0.91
